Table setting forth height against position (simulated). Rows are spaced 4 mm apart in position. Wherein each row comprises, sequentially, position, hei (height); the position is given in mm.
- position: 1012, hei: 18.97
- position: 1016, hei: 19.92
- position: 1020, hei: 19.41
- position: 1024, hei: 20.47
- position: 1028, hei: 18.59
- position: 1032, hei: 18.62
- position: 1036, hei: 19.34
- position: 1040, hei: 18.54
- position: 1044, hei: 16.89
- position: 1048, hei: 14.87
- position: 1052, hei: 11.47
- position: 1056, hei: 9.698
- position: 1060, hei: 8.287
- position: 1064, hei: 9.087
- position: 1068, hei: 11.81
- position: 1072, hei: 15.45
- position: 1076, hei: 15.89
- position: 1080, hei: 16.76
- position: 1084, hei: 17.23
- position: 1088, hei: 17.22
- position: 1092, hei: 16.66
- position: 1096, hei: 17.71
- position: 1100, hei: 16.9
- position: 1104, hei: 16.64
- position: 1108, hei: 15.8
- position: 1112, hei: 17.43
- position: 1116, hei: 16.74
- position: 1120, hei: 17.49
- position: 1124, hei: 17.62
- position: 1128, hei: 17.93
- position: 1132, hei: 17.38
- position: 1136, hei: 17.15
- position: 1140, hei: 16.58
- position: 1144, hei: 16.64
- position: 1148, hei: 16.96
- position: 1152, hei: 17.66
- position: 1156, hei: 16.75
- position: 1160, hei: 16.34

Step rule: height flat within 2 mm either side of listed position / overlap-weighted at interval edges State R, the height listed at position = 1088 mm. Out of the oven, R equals 17.22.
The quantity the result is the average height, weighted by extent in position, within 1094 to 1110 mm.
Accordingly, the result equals 16.8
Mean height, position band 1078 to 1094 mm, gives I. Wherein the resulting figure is 17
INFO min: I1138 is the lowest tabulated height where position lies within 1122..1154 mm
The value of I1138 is 16.58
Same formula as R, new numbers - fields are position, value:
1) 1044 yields 16.89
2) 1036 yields 19.34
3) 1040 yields 18.54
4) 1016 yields 19.92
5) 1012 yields 18.97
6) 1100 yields 16.9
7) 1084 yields 17.23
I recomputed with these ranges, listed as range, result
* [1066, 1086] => 15.4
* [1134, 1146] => 16.8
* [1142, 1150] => 16.8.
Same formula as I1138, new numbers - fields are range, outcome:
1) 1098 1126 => 15.8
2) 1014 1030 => 18.59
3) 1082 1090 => 17.22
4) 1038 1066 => 8.287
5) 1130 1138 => 17.15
